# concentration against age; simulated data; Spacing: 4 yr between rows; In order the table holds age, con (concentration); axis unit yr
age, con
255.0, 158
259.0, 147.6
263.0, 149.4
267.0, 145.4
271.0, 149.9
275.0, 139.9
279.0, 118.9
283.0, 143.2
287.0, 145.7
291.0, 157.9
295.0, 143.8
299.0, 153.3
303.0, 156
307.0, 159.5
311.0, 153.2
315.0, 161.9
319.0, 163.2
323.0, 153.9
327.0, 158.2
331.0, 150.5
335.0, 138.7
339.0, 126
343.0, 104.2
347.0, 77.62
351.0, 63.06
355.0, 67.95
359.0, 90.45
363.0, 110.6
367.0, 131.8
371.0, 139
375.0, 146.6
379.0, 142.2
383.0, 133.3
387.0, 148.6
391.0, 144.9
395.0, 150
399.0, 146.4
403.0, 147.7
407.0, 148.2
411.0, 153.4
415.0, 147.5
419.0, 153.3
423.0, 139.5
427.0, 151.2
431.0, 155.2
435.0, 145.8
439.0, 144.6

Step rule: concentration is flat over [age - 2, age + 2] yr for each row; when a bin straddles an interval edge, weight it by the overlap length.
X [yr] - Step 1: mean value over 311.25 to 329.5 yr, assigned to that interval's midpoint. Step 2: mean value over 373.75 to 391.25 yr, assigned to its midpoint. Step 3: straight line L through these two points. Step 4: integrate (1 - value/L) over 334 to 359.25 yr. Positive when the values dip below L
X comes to 9.7 yr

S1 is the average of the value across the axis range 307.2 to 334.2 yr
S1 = 156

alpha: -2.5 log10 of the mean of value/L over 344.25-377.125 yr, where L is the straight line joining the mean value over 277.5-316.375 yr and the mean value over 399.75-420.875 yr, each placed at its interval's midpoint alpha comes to 0.40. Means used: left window 150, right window 150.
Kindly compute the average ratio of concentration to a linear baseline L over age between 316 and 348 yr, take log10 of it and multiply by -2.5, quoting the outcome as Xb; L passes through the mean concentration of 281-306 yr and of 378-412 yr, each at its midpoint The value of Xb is 0.09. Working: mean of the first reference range 150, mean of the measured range 137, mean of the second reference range 146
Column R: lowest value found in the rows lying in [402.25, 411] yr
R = 147.7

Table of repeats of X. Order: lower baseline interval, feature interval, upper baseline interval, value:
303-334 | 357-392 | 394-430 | 4.65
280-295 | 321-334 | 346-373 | -3.67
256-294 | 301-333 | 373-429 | -2.60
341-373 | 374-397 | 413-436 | -4.78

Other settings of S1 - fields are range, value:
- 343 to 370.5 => 93.9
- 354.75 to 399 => 131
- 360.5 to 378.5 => 132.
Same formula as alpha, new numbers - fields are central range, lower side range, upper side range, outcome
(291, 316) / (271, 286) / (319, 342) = -0.101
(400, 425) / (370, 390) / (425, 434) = 0.005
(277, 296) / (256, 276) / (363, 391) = 0.029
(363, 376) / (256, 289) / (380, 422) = 0.092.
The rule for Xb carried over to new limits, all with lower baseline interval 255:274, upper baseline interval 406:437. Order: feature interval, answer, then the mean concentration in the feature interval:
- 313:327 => -0.07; 159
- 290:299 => -0.01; 151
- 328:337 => 0.02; 146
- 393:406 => 0.01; 148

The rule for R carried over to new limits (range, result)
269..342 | 118.9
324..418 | 63.06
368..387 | 133.3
